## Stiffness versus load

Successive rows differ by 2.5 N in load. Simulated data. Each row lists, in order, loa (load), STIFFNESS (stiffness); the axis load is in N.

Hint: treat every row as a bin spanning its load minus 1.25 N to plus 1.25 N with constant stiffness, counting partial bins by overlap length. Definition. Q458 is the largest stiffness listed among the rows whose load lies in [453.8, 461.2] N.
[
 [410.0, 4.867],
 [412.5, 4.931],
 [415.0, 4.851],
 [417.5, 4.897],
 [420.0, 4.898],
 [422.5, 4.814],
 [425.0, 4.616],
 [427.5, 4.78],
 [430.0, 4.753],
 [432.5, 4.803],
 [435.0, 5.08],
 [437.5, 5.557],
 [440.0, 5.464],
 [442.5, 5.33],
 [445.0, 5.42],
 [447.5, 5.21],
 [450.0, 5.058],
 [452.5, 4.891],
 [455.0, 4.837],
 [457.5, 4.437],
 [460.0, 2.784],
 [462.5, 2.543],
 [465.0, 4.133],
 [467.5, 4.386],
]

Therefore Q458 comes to 4.837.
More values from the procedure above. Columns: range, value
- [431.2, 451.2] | 5.557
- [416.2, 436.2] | 5.08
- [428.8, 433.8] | 4.803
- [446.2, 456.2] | 5.21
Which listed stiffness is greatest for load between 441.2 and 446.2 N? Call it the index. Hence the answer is 5.42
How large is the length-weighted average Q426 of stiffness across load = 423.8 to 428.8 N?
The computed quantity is 4.7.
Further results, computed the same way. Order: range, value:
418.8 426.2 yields 4.78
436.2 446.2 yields 5.44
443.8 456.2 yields 5.08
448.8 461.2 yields 4.41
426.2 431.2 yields 4.77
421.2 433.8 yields 4.76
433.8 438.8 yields 5.32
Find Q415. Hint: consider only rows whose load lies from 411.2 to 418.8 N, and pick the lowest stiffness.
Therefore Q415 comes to 4.851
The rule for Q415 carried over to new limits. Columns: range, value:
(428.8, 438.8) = 4.753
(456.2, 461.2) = 2.784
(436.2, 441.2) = 5.464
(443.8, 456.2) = 4.837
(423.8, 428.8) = 4.616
